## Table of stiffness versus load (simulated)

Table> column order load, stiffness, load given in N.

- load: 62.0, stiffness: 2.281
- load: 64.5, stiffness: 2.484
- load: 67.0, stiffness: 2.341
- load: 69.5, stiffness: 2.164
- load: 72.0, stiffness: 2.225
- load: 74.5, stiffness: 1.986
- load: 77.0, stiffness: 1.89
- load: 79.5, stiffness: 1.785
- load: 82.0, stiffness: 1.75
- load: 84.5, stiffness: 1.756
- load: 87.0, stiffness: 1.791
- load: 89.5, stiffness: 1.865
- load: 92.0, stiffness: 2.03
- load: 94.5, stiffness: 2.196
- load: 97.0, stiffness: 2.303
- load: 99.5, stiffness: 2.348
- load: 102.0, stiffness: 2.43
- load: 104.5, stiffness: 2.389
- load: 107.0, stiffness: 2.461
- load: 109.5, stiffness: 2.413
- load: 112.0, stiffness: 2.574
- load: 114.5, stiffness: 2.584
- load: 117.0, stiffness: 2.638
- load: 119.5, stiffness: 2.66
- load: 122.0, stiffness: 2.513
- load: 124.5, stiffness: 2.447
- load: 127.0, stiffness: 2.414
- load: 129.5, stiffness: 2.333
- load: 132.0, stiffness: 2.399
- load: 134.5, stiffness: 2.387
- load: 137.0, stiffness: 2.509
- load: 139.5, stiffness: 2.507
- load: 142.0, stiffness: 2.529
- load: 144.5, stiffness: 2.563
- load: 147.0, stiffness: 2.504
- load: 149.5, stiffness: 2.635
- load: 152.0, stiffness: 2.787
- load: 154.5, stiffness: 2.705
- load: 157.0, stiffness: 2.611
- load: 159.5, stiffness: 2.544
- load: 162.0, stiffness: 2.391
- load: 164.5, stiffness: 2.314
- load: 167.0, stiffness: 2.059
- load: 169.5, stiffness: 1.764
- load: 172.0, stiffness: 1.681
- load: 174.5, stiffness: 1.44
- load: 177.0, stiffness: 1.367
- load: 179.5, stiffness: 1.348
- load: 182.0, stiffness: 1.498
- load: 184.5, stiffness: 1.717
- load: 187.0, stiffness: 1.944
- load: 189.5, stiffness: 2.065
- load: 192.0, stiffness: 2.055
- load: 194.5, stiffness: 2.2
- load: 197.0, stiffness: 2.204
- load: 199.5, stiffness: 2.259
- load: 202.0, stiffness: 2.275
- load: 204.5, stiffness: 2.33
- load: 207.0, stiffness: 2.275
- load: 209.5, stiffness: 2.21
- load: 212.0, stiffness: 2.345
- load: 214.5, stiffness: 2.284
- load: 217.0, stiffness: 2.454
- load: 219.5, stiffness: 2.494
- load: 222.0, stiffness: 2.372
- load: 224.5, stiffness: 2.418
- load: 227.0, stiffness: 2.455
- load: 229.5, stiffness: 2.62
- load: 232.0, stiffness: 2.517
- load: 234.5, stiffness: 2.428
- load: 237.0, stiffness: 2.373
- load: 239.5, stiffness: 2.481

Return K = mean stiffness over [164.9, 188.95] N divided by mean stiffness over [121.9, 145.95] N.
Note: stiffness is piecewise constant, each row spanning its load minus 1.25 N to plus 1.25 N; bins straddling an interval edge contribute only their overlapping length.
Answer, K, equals 0.68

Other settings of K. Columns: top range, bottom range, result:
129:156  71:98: 1.30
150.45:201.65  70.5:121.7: 0.93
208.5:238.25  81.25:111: 1.12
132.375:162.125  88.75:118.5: 1.08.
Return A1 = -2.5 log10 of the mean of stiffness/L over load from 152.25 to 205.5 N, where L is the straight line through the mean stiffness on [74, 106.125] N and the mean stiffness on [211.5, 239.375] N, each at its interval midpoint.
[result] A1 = 0.125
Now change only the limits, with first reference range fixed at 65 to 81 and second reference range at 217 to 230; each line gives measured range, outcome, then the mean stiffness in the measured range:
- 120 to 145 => -0.108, 2.46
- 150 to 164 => -0.134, 2.59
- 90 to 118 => -0.106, 2.38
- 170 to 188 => 0.435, 1.57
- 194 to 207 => 0.067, 2.26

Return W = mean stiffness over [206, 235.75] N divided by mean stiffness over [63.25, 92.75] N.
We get 1.2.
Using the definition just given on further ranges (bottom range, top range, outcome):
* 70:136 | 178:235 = 0.98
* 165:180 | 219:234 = 1.49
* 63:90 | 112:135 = 1.24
